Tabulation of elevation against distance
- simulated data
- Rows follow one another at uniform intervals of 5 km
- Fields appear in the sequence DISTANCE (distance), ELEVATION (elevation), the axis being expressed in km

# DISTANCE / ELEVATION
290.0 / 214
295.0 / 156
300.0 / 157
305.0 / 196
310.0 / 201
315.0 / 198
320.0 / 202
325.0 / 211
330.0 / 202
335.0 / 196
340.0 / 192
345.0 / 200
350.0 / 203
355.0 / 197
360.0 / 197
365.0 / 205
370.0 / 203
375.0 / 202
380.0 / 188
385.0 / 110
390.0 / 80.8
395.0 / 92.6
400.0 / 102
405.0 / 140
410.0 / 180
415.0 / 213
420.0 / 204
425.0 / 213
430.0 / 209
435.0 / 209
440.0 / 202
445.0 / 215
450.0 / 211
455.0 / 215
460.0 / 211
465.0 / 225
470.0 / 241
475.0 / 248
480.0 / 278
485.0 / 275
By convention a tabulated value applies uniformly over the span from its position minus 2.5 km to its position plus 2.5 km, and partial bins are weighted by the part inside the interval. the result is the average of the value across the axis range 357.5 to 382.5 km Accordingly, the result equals 199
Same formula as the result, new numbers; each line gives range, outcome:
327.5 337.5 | 199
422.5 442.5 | 208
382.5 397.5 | 94.5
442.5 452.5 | 213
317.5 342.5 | 201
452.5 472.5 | 223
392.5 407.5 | 112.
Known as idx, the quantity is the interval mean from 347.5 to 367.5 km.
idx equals 200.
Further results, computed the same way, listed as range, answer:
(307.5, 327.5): 203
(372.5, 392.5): 145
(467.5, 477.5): 244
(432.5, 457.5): 210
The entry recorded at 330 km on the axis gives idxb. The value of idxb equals 202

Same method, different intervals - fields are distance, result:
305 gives 196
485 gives 275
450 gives 211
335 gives 196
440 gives 202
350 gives 203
